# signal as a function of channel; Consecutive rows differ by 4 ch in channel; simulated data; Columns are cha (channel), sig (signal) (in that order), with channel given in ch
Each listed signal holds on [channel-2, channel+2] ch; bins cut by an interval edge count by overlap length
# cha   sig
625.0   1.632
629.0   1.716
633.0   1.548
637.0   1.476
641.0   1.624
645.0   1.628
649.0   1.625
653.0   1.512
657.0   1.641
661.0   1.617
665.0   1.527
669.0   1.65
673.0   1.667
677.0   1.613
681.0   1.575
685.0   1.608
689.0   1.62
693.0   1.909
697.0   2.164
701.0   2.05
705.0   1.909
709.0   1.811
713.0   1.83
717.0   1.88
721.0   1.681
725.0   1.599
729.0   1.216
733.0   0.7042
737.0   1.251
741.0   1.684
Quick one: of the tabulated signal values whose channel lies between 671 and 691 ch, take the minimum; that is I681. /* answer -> 1.575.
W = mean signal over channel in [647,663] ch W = 1.6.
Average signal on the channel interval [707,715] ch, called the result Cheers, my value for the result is 1.82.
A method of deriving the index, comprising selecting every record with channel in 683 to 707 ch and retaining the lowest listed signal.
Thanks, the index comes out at 1.608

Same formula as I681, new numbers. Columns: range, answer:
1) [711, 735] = 0.7042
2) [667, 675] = 1.65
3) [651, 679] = 1.512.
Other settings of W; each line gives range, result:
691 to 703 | 2.04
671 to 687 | 1.62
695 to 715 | 1.95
